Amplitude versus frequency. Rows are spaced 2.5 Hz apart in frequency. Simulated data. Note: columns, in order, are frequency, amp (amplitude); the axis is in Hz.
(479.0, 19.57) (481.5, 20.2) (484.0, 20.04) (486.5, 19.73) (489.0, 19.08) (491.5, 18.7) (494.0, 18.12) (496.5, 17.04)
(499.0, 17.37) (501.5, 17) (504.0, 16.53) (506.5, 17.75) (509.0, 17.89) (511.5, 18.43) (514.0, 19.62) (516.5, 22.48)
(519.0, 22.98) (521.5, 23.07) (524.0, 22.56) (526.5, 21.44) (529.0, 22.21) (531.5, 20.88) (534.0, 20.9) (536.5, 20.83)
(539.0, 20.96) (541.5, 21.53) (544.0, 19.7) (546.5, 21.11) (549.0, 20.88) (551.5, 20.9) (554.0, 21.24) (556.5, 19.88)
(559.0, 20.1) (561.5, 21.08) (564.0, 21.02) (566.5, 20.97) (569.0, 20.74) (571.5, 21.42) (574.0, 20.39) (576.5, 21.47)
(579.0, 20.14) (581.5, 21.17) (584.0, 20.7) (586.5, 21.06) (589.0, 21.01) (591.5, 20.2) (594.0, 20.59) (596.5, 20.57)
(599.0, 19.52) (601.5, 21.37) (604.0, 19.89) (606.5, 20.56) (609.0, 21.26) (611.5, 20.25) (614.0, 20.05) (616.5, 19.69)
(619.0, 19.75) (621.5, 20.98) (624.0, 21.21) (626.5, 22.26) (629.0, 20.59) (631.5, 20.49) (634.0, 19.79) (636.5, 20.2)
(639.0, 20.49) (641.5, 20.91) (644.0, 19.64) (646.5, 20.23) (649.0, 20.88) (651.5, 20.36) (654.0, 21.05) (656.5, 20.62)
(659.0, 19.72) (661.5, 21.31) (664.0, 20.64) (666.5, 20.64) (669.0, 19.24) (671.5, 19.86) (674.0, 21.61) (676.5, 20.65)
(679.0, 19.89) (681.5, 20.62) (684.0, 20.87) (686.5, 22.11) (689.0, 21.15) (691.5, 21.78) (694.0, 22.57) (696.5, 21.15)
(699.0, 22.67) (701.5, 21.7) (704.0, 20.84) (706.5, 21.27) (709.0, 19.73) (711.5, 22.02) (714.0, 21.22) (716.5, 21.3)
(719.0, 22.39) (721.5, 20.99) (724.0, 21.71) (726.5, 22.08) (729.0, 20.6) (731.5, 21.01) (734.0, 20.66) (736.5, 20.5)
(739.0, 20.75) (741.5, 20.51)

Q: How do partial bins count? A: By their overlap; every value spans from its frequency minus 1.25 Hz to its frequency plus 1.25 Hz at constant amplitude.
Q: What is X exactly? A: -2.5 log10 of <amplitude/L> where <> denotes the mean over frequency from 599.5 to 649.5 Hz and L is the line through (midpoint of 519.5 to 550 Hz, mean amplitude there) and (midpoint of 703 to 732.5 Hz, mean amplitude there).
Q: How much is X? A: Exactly 0.043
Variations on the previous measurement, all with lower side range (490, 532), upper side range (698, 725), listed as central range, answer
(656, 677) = 0.03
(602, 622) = 0.01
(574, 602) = -0.02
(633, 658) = 0.02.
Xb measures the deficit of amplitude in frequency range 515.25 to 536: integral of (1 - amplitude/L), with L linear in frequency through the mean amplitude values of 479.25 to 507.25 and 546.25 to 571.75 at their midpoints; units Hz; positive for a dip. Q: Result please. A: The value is -2.6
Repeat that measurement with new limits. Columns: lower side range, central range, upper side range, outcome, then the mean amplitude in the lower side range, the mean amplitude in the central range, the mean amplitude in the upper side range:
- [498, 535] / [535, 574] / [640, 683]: -1.2 Hz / 20.1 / 20.8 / 20.5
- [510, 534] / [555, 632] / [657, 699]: 2.0 Hz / 21.4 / 20.7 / 20.9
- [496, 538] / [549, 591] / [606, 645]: -1.2 Hz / 20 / 20.8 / 20.5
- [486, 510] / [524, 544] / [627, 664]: -3.0 Hz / 17.9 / 21.2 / 20.5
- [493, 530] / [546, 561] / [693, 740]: -0.5 Hz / 19.6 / 20.7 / 21.3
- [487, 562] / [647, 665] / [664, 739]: 0.2 Hz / 20.1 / 20.6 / 21.1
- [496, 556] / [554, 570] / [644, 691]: -0.3 Hz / 20.3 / 20.7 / 20.6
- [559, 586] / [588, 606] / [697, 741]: 0.4 Hz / 20.9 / 20.4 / 21.2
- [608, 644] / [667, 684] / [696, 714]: 0.5 Hz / 20.5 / 20.4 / 21.3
